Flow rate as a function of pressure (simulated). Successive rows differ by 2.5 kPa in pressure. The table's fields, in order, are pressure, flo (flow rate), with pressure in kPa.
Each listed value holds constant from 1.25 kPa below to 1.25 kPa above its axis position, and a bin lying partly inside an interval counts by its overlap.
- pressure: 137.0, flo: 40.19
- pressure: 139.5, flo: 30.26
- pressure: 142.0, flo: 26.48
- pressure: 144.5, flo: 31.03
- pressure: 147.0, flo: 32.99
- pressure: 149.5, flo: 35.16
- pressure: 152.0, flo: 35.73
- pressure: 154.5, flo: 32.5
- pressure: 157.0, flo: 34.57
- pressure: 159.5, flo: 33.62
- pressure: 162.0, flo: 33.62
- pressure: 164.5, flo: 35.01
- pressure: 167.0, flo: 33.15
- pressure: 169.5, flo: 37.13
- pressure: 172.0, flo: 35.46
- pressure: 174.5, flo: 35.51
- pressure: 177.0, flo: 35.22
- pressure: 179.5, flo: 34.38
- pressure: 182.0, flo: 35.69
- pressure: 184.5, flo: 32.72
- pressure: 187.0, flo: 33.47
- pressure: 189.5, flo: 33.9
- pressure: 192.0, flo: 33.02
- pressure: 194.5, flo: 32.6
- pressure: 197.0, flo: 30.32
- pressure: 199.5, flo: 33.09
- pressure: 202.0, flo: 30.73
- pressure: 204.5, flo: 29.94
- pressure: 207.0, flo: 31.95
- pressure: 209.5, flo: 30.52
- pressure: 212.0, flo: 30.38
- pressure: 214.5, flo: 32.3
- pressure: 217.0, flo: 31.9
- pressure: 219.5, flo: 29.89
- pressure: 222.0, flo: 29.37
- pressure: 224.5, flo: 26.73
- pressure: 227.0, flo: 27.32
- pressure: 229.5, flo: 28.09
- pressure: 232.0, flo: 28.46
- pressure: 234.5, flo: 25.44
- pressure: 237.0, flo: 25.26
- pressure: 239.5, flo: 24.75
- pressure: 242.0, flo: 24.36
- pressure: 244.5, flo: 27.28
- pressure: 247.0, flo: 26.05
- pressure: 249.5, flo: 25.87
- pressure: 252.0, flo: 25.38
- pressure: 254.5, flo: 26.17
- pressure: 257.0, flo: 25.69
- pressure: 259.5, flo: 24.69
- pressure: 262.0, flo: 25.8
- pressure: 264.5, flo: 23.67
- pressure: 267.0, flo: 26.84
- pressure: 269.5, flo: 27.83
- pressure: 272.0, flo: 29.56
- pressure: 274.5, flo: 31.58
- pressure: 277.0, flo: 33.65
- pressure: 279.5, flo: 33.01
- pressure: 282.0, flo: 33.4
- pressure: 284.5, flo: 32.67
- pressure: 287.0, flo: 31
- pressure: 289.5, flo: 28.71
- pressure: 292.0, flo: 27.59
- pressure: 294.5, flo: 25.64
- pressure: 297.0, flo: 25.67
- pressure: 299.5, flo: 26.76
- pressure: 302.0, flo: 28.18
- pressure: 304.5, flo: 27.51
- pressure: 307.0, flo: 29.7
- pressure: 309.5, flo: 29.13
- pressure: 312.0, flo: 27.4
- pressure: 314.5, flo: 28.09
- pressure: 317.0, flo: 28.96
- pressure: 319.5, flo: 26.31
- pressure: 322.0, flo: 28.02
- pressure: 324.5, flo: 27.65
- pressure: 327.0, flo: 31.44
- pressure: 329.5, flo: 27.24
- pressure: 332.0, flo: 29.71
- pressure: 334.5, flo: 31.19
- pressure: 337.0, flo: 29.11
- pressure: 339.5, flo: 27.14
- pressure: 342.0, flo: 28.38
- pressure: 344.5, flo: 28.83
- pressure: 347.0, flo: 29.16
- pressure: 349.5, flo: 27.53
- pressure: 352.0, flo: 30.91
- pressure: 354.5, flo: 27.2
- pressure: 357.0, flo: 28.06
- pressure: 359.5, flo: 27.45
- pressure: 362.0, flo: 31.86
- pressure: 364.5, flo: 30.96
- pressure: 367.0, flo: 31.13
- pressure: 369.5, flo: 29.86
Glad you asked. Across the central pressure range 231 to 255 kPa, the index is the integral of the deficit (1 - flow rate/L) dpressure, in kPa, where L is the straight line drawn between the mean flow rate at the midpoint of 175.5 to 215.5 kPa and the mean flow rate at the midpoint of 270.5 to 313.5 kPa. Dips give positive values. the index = 3.99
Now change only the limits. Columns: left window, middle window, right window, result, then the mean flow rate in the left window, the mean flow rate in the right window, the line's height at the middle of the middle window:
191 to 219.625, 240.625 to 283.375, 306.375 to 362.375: 3.52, 31.4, 28.7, 30.2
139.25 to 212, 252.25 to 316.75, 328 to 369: 4.70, 33.1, 29.1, 30.6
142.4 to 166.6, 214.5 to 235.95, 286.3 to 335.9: 1.76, 33.5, 28.3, 31.1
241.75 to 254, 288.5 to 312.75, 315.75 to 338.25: 0.22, 25.9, 28.8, 27.9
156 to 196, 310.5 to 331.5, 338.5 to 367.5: 1.23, 34.3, 29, 30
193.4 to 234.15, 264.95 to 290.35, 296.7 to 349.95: -1.34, 30.1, 28.4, 29.1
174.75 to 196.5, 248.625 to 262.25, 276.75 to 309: 2.35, 33.8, 29.4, 30.9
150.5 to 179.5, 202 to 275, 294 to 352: 9.26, 34.7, 28.3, 31.7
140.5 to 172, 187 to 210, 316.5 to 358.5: 0.30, 33.5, 28.6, 32.3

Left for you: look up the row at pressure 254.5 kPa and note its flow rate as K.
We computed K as 26.17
